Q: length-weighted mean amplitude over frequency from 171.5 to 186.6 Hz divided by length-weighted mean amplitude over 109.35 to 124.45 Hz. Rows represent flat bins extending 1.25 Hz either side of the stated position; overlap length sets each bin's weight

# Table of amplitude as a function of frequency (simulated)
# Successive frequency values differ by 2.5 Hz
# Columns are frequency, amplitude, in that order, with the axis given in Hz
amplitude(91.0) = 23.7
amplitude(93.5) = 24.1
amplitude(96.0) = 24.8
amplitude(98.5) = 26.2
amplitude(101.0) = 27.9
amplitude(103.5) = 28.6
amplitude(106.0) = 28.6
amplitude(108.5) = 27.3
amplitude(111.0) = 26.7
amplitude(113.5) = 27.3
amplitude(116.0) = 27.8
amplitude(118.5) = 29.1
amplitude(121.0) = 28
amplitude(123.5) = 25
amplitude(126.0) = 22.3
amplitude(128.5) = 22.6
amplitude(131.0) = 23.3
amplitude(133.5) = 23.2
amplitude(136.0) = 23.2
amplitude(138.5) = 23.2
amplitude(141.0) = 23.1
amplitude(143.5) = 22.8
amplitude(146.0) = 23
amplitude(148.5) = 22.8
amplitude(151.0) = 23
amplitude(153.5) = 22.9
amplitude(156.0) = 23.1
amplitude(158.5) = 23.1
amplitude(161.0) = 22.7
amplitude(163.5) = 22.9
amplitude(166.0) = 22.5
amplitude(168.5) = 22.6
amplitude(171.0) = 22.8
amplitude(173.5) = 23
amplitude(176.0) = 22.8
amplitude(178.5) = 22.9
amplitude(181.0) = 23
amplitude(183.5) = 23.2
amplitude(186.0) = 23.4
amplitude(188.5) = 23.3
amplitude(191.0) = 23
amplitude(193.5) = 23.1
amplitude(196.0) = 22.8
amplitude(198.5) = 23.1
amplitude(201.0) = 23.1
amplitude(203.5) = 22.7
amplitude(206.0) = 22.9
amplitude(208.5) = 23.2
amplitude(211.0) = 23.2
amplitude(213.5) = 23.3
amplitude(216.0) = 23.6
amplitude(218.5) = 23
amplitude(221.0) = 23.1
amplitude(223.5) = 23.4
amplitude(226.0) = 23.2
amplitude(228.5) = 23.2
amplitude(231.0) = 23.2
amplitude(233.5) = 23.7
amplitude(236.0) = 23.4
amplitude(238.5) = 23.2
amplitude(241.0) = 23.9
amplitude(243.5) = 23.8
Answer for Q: 0.84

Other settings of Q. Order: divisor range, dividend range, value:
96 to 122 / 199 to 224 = 0.84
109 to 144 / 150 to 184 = 0.92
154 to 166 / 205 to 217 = 1.01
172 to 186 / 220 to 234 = 1.01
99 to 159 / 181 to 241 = 0.93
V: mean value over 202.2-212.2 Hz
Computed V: 23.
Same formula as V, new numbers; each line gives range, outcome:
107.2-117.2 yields 27.3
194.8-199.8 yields 23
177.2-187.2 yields 23.1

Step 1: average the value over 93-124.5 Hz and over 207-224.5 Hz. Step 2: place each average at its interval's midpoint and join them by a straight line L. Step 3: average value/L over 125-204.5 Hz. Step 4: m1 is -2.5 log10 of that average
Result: 0.095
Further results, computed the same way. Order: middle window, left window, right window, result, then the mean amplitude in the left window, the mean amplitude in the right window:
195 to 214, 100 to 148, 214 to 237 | 0.03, 25.4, 23.3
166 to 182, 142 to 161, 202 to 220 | 0.01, 22.9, 23.1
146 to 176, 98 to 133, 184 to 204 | 0.07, 26.4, 23.1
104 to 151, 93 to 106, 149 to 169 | 0.00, 26.7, 22.9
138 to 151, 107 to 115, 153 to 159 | 0.05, 27.2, 23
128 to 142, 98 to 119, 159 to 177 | 0.11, 27.7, 22.8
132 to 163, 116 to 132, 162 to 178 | 0.05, 25.3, 22.8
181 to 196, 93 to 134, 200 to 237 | 0.04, 26.1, 23.2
